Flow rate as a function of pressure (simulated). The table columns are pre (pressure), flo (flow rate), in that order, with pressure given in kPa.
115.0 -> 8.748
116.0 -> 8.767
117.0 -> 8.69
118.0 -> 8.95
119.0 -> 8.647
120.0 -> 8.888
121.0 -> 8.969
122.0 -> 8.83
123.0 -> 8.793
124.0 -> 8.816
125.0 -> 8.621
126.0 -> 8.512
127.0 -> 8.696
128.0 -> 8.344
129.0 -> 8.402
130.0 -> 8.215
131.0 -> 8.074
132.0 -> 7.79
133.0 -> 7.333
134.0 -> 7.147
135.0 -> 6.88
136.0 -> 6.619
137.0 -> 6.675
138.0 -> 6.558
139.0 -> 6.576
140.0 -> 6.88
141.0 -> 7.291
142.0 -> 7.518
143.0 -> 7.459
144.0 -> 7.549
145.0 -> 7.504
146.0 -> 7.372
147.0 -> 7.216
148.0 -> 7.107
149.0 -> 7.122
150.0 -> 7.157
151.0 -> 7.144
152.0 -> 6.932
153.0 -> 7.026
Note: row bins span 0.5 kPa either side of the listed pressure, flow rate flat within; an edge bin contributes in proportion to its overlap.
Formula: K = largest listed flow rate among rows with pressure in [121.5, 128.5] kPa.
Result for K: 8.83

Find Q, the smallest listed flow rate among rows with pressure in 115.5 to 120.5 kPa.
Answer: 8.647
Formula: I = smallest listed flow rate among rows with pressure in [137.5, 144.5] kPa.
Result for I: 6.558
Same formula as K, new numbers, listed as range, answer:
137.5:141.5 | 7.291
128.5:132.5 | 8.402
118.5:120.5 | 8.888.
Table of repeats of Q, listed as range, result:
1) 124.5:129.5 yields 8.344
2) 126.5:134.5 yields 7.147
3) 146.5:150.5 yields 7.107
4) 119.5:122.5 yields 8.83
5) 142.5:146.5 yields 7.372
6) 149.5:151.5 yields 7.144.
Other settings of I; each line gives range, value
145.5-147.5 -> 7.216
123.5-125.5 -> 8.621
